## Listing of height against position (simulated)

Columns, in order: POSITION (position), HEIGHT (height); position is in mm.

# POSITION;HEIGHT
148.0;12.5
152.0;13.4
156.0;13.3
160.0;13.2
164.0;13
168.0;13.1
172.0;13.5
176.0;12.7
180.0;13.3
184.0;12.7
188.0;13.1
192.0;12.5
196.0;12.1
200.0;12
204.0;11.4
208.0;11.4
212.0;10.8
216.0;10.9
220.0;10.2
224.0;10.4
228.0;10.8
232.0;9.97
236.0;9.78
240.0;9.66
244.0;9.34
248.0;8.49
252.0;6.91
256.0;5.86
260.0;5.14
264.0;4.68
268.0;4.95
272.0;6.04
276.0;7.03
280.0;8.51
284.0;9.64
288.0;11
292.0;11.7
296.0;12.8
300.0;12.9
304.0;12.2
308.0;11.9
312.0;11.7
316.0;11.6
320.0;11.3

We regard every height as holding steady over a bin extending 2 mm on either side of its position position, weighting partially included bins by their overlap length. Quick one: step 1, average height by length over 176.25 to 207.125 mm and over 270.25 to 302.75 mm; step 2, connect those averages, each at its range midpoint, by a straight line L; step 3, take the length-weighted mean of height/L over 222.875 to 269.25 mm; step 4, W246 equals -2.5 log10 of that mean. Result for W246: 0.36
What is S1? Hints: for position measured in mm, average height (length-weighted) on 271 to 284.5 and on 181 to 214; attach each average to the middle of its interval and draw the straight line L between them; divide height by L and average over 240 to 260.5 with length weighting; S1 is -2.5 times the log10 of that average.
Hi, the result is 0.22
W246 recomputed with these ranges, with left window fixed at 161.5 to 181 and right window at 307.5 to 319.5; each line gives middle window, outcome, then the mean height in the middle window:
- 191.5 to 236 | 0.152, 11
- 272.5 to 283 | 0.483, 7.7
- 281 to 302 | 0.039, 11.5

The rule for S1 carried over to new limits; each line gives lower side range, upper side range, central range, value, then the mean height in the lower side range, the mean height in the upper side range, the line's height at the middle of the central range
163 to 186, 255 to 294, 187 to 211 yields -0.03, 13.1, 7.5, 11.7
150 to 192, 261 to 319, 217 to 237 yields 0.12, 13.1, 9.71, 11.5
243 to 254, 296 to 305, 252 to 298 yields 0.33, 8.15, 12.6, 10.4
